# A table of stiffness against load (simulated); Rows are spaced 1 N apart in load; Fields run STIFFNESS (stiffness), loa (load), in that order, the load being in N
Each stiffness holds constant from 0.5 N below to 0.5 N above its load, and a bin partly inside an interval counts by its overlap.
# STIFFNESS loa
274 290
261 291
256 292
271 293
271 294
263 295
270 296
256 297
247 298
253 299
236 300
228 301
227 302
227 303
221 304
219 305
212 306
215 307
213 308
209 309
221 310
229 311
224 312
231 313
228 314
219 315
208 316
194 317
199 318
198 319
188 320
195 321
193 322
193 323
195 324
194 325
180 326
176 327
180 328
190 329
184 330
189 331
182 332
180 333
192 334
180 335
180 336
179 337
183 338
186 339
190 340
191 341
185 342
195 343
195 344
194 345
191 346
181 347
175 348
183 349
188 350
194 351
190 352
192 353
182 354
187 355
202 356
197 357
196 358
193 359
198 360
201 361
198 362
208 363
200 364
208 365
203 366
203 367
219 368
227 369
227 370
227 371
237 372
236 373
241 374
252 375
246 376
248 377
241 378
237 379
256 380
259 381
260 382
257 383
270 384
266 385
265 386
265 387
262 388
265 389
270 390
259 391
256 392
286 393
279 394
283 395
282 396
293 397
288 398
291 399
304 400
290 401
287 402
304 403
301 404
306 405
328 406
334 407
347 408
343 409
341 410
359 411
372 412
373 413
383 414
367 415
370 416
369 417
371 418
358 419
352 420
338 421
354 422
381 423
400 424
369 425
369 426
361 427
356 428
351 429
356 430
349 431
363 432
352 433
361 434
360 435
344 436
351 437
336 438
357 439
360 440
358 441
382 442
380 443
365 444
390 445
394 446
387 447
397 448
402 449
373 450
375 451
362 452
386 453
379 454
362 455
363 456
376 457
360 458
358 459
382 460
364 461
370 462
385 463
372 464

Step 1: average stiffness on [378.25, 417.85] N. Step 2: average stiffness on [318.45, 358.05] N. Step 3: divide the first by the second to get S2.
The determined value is 1.60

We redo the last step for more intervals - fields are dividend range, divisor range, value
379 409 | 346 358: 1.50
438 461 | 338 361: 1.96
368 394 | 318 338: 1.35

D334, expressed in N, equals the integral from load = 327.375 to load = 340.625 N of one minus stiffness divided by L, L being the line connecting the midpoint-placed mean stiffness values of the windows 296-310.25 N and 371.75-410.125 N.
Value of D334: 3.33 N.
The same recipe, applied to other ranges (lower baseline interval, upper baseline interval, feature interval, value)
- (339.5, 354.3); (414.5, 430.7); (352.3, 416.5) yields 2.95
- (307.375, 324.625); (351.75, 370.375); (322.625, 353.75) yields 2.77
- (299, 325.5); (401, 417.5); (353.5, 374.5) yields 5.42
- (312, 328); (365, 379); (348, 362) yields 1.81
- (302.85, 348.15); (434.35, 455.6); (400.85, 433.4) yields -1.96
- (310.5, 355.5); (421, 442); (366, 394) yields 2.39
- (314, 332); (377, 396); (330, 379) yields 5.71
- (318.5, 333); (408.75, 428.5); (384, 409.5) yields 2.66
